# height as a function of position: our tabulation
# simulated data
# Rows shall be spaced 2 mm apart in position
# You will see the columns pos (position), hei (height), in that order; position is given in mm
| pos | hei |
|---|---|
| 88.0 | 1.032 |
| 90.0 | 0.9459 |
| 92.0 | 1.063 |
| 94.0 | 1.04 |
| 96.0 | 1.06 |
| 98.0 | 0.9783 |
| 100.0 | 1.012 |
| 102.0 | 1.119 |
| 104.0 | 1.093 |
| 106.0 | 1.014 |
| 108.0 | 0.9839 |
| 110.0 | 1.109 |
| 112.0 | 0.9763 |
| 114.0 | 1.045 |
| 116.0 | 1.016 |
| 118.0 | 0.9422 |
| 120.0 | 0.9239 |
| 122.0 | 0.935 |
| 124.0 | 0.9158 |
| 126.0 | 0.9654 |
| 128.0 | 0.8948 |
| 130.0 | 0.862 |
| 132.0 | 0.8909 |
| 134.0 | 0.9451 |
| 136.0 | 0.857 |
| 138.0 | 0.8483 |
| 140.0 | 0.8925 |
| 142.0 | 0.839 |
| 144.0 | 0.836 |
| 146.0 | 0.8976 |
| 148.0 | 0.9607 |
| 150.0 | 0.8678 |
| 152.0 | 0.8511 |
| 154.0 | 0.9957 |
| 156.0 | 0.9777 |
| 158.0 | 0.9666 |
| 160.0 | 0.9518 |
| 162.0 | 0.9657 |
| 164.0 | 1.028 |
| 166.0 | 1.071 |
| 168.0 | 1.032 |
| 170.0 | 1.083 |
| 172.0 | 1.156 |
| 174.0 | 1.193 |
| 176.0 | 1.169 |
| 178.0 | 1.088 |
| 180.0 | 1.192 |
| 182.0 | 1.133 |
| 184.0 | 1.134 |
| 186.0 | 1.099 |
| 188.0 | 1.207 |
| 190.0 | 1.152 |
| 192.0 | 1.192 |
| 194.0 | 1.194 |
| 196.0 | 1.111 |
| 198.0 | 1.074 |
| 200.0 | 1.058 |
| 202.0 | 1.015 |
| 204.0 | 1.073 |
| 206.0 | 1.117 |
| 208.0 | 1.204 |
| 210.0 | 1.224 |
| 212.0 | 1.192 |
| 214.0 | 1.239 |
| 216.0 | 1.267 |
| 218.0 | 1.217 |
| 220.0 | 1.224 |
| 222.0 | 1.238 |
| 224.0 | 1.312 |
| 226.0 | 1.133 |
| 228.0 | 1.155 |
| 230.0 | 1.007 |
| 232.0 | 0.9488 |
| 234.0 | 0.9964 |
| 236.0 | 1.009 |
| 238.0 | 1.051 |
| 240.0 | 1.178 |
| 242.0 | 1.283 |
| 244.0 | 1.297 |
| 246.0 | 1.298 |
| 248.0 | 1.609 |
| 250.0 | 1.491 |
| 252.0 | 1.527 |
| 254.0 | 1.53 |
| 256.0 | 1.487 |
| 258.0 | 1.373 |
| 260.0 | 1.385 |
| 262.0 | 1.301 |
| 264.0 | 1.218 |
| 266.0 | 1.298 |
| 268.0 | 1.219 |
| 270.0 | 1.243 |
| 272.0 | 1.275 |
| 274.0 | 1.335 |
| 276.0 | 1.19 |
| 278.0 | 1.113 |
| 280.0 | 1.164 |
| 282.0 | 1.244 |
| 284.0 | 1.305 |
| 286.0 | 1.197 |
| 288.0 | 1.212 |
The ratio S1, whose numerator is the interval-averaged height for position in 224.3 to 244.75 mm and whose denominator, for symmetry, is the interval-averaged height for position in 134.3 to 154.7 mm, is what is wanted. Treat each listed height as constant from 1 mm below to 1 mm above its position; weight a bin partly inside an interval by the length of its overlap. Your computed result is 1.25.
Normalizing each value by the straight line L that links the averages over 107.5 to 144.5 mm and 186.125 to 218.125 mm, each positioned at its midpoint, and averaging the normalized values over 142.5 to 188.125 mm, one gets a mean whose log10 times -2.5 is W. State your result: 0.02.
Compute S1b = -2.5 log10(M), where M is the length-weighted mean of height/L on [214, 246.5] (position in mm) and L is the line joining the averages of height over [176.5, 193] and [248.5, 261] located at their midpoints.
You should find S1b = 0.17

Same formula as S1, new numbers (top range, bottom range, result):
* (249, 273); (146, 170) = 1.40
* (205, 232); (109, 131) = 1.23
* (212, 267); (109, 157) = 1.36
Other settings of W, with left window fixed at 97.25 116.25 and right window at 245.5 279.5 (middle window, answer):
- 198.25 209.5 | 0.12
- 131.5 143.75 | 0.24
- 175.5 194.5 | 0.03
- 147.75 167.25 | 0.18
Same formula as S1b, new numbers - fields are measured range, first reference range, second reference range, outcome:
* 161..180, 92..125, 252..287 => 0.028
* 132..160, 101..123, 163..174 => 0.170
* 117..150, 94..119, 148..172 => 0.124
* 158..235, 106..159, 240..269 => 0.033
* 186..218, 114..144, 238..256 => 0.046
